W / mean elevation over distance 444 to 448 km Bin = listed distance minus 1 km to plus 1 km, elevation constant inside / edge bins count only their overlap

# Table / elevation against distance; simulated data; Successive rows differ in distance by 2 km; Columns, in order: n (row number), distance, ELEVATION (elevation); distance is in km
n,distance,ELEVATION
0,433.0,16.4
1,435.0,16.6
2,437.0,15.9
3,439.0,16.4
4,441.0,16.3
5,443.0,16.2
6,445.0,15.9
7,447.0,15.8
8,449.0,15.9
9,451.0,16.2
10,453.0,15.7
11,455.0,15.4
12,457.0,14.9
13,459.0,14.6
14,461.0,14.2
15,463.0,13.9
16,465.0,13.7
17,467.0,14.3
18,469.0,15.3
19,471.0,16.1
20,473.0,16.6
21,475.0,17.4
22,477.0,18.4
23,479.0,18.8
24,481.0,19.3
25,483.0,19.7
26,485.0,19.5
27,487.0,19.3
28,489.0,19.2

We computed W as 15.9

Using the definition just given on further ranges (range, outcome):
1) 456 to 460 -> 14.8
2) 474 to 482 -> 18.5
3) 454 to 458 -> 15.2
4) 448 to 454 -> 15.9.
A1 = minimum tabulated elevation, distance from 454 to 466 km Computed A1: 13.7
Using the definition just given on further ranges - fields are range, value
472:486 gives 16.6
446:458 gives 14.9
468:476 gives 15.3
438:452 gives 15.8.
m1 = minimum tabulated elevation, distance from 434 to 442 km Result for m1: 15.9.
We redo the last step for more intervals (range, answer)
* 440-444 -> 16.2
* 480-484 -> 19.3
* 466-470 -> 14.3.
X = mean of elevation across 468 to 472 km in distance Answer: 15.7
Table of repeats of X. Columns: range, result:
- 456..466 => 14.3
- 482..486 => 19.6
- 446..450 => 15.9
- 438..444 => 16.3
